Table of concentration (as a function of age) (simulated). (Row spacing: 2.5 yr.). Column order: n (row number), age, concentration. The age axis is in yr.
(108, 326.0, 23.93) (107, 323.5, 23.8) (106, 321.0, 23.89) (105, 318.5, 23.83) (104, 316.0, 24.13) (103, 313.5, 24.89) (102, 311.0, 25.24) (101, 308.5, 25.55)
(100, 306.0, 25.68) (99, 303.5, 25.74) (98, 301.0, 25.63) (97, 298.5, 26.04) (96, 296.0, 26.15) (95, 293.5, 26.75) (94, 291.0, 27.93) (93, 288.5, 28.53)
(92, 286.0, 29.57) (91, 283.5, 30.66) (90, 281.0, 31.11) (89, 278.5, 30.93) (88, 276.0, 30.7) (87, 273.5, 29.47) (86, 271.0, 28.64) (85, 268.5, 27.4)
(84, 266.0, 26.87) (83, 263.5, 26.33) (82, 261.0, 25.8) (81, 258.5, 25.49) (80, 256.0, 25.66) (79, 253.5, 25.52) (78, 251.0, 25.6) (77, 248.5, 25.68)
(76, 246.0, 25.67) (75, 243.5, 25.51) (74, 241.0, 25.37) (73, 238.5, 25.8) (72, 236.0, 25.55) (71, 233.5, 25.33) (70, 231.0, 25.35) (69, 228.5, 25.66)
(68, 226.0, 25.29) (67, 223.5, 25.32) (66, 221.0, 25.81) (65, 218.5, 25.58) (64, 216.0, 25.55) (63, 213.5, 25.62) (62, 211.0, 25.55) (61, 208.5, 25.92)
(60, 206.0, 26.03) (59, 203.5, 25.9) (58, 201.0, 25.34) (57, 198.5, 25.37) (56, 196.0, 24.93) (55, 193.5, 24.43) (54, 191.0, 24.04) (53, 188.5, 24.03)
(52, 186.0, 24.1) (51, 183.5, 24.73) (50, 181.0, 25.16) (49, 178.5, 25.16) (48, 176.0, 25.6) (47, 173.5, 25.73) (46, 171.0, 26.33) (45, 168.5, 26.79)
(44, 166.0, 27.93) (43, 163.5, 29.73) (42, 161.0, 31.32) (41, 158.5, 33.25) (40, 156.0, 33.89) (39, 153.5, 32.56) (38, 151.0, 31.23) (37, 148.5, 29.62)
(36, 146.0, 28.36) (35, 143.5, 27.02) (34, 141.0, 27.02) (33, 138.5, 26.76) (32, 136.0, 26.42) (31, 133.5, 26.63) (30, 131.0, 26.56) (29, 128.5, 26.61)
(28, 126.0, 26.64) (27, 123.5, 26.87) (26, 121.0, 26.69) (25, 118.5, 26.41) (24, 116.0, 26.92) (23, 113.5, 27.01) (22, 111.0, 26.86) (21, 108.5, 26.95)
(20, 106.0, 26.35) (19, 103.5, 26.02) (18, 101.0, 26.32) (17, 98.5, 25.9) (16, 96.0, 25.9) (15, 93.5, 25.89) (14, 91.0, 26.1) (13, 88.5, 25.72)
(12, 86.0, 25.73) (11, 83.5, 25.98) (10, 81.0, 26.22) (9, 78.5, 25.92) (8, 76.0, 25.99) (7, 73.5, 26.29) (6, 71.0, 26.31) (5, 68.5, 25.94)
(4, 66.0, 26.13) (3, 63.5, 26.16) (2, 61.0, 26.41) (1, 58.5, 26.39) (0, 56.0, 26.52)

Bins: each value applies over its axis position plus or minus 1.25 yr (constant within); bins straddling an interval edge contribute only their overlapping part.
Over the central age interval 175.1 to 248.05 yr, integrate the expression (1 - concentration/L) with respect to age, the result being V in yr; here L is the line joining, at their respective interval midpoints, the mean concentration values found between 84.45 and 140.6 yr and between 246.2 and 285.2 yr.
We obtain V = 5.2 yr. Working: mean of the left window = 26.4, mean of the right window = 27.7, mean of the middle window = 25.3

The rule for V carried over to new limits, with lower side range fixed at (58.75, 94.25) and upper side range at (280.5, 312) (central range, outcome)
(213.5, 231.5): 0.9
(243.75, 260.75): 0.9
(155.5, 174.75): -1.9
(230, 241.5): 0.6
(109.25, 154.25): -2.0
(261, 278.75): -0.8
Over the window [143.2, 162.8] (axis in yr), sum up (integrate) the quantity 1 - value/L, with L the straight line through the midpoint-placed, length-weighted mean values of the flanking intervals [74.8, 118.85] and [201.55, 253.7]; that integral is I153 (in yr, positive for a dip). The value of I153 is -3.9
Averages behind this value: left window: 26.2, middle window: 31.1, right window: 25.6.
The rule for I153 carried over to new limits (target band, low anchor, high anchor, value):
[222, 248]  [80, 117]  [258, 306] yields 1.85 yr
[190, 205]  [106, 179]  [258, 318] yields 1.42 yr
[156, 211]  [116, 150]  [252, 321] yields 1.24 yr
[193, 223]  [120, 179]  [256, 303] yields 2.69 yr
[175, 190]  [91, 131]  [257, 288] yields 1.44 yr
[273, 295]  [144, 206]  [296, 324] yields -3.46 yr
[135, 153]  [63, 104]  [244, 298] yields -1.18 yr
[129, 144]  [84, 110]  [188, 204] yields -0.65 yr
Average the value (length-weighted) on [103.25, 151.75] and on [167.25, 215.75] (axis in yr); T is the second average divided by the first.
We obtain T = 0.9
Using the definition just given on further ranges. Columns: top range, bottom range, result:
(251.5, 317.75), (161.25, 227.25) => 1.06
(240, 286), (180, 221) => 1.09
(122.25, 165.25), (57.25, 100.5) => 1.11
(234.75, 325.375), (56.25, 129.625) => 1.01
